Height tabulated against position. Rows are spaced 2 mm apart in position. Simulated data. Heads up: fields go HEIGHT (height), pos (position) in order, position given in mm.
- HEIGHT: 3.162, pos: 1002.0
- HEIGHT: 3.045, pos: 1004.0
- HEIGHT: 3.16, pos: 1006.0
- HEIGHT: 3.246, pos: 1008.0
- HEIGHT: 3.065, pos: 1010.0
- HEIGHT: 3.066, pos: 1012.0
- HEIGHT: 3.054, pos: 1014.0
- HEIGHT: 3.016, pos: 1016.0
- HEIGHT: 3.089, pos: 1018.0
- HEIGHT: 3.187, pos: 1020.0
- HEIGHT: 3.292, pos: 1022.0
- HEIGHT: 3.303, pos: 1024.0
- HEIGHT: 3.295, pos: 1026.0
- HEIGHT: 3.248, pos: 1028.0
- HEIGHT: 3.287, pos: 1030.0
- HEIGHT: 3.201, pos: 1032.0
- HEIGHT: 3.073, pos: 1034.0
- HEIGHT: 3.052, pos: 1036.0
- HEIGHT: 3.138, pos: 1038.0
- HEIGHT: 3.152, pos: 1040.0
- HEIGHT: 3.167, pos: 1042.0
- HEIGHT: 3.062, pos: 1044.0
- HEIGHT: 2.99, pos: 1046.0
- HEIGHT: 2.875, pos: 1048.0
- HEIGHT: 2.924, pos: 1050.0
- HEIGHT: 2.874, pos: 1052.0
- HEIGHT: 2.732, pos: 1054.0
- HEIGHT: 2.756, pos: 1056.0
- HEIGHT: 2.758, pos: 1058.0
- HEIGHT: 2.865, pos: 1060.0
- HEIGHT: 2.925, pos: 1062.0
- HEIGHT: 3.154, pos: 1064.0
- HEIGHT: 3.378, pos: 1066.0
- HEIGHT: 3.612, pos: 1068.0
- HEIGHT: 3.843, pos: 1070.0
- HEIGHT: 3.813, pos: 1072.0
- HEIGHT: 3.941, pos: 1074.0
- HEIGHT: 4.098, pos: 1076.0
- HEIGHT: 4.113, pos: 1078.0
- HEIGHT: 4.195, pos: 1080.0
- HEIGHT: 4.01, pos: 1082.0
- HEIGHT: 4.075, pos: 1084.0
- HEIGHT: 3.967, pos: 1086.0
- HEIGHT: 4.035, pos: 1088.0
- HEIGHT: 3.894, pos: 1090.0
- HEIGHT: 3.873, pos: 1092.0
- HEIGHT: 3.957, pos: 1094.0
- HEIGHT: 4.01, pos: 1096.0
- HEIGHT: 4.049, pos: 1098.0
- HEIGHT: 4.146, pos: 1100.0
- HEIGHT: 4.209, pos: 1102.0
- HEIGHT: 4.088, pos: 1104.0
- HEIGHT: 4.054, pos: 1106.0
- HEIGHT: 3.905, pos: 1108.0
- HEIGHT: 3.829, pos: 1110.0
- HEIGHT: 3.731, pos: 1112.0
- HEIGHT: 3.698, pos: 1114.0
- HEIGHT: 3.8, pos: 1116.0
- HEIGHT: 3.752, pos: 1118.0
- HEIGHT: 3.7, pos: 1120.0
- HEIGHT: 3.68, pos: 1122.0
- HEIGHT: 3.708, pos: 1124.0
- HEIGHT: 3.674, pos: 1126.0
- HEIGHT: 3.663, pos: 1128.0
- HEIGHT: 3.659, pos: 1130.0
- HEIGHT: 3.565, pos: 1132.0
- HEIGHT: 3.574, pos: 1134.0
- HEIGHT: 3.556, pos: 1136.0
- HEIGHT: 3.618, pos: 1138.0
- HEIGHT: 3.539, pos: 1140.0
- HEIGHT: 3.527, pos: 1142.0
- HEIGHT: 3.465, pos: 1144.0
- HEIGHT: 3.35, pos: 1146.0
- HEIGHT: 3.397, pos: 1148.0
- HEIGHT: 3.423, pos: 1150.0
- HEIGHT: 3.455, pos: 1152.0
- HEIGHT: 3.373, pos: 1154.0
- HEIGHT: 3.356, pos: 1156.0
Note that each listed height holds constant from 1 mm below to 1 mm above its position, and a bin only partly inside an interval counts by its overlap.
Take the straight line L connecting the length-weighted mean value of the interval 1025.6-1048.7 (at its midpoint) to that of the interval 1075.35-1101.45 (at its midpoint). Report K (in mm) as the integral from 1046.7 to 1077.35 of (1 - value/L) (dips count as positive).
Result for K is 2.9 mm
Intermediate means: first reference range 3.13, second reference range 4.03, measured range 3.24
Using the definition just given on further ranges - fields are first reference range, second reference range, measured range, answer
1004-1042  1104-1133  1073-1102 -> -3.8 mm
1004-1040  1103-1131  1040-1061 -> 2.7 mm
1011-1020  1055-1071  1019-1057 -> 0.3 mm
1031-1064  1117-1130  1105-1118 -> -0.9 mm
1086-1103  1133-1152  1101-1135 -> -0.2 mm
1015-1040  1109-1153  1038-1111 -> -4.4 mm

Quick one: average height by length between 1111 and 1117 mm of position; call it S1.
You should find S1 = 3.74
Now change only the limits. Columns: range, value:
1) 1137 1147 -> 3.5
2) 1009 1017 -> 3.05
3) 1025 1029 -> 3.27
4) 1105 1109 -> 3.98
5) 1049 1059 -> 2.81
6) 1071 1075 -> 3.88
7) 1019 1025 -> 3.26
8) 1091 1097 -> 3.95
